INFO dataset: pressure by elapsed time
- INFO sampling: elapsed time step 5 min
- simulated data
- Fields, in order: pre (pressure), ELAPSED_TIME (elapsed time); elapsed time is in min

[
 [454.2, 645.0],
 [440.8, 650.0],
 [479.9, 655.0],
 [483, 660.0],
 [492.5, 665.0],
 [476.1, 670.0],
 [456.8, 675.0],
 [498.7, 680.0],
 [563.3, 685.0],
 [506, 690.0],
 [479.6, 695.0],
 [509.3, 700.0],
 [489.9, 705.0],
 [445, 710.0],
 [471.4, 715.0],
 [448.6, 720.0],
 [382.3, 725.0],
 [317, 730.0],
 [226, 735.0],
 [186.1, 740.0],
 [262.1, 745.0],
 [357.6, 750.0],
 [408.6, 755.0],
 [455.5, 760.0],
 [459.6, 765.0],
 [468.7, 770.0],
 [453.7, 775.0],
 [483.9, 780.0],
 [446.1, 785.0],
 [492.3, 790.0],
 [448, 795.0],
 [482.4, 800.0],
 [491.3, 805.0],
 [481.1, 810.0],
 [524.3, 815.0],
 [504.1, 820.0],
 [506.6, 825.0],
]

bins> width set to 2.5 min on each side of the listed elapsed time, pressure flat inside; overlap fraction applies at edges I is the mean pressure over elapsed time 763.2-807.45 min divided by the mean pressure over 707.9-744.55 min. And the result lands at 1.35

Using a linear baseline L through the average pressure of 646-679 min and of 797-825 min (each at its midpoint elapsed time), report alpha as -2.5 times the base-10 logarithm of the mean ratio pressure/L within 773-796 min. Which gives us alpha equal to 0.06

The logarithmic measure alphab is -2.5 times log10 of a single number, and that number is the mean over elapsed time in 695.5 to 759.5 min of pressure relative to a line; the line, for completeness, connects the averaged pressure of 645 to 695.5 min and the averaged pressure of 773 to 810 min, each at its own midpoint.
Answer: 0.25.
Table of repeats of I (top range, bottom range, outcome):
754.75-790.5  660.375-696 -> 0.93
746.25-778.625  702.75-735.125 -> 1.05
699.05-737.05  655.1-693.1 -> 0.83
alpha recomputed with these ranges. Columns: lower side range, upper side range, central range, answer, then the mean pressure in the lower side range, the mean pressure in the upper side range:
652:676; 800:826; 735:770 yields 0.36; 478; 499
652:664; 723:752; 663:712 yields -0.21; 481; 286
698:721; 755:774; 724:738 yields 0.49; 474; 454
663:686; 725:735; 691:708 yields -0.20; 493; 311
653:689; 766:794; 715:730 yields 0.18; 494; 467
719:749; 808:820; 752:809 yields -0.12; 299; 504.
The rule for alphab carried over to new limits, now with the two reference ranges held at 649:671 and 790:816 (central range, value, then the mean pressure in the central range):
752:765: 0.11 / 434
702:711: 0.01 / 474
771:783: 0.03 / 468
